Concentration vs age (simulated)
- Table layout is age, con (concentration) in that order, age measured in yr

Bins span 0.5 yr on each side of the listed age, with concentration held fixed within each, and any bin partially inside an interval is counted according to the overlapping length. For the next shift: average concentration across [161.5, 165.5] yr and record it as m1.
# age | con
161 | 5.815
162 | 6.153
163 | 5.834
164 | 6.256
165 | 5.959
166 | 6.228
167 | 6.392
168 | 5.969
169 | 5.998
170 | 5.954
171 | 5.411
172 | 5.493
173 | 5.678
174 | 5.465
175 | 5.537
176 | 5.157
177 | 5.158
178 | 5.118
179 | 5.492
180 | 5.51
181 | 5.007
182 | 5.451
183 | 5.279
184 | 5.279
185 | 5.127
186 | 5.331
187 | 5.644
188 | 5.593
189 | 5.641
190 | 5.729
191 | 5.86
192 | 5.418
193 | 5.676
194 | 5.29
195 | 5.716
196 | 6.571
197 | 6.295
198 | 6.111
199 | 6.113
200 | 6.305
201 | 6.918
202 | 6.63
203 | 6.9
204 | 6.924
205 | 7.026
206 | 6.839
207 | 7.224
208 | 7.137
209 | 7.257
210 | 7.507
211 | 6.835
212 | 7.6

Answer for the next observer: 6.05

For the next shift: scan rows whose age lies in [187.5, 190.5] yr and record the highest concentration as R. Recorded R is 5.729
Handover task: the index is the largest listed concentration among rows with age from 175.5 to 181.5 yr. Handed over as 5.51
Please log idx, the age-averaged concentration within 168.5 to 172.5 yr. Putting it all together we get 5.71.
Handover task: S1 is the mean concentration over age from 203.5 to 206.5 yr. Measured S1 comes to 6.93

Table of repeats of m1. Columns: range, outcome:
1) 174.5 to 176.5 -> 5.35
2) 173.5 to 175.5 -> 5.5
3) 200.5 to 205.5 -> 6.88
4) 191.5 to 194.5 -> 5.46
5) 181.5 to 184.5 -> 5.34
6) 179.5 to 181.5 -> 5.26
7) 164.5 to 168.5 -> 6.14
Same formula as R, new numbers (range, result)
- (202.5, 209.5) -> 7.257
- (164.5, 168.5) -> 6.392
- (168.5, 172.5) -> 5.998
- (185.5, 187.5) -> 5.644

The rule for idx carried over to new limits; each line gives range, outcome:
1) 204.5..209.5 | 7.1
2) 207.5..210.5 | 7.3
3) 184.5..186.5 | 5.23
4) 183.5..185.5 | 5.2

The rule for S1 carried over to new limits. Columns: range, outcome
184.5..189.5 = 5.47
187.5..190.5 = 5.65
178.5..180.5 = 5.5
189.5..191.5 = 5.79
